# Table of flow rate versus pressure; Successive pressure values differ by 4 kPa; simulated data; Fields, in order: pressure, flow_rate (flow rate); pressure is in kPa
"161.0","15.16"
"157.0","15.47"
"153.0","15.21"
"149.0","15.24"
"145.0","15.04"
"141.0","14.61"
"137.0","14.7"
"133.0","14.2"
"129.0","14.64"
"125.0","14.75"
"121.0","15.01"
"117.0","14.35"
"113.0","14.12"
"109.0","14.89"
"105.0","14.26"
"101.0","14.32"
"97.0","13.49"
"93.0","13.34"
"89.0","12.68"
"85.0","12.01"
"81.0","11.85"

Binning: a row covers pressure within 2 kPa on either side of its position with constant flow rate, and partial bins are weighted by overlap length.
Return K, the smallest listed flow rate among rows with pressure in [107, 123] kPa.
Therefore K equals 14.12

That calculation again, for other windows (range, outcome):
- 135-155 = 14.61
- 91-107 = 13.34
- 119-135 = 14.2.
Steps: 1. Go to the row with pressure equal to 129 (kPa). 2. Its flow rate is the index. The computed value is 14.64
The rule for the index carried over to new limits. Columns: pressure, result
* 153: 15.21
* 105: 14.26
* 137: 14.7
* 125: 14.75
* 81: 11.85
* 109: 14.89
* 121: 15.01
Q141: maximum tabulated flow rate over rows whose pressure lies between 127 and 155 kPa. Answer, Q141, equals 15.24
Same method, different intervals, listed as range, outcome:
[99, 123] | 15.01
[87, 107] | 14.32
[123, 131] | 14.75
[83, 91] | 12.68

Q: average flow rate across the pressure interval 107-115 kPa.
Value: 14.5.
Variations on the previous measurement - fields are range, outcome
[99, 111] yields 14.5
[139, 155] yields 15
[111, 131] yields 14.6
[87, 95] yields 13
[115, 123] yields 14.7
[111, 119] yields 14.2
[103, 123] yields 14.5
